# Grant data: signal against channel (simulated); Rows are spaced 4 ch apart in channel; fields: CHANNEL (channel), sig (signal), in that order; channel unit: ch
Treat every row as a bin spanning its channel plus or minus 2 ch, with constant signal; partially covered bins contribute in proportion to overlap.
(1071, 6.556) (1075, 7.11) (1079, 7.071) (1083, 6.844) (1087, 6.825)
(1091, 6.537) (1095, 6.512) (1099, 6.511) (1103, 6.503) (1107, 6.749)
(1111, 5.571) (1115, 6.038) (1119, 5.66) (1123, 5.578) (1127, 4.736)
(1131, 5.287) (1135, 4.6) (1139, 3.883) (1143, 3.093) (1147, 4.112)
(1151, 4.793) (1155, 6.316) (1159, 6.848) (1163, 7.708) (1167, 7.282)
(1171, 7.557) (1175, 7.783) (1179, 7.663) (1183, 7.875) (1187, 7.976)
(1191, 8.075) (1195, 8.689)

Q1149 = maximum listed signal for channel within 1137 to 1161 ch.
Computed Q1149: 6.848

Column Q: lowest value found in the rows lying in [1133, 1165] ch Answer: 3.093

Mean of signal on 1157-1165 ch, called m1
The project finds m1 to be 7.28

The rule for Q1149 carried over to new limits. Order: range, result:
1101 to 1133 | 6.749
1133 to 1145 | 4.6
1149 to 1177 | 7.783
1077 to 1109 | 7.071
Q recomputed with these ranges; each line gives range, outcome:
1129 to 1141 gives 3.883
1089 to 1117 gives 5.571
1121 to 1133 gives 4.736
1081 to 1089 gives 6.825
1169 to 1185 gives 7.557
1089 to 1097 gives 6.512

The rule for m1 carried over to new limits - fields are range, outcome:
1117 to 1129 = 5.32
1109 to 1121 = 5.76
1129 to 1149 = 4.2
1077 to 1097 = 6.76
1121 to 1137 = 5.05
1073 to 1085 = 7.01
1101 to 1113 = 6.27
